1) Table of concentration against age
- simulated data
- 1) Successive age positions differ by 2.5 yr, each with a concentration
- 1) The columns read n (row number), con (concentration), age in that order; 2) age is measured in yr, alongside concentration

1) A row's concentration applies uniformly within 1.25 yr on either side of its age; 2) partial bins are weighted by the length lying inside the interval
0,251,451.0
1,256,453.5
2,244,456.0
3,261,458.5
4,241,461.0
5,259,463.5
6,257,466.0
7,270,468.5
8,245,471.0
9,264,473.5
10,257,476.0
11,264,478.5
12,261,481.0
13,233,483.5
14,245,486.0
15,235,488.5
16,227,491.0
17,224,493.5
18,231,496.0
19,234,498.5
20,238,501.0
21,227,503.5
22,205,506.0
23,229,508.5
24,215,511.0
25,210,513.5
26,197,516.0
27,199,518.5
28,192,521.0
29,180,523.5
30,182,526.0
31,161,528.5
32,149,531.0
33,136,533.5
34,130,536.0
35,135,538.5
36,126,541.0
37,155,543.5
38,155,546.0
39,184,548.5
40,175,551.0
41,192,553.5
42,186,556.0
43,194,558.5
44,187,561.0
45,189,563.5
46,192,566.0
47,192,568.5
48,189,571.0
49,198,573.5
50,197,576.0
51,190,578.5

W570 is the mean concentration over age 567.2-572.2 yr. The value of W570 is 191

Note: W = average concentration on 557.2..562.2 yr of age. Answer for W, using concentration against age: 190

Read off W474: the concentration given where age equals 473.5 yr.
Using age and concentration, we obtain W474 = 264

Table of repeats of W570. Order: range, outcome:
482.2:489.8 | 238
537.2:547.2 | 143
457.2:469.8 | 257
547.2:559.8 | 186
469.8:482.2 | 258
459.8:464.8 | 250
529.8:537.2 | 138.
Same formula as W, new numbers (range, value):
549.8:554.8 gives 184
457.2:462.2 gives 251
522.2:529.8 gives 174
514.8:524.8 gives 192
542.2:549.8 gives 164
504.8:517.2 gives 211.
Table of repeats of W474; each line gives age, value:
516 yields 197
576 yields 197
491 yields 227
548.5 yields 184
